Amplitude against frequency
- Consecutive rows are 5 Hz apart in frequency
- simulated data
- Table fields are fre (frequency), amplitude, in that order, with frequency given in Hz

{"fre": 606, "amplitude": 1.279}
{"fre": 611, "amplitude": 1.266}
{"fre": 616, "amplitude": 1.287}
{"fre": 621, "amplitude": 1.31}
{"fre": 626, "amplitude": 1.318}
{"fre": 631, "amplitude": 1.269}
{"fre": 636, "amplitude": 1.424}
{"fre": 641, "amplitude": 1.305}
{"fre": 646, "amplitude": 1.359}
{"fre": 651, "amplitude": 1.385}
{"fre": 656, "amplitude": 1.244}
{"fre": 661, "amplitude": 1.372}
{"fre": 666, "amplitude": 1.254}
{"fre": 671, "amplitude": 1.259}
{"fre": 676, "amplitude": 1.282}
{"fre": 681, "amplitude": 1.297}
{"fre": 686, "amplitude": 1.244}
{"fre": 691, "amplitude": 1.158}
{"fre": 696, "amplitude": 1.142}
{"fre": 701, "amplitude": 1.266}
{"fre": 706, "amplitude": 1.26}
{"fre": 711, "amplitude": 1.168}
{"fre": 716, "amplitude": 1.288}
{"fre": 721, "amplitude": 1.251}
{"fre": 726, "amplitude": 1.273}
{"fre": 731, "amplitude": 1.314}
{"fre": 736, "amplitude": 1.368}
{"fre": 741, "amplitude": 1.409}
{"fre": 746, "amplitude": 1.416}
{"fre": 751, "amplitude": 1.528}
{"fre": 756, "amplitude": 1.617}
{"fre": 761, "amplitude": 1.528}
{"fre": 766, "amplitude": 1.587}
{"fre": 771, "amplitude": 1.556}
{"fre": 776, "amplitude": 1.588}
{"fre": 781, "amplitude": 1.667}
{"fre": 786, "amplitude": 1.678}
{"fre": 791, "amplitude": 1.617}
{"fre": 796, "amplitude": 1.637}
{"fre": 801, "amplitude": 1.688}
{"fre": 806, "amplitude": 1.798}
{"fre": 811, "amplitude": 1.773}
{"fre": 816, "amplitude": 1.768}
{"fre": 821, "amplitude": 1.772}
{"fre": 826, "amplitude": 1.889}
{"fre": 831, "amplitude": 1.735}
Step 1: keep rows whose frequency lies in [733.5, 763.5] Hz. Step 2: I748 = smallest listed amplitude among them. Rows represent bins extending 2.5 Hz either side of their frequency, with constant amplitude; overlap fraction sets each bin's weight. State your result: 1.368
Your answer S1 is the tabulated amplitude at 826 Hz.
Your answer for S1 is 1.889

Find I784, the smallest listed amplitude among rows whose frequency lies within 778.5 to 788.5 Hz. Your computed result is 1.667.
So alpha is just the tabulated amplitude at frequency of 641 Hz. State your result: 1.305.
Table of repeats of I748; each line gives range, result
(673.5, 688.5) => 1.244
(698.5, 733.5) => 1.168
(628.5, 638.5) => 1.269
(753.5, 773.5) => 1.528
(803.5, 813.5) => 1.773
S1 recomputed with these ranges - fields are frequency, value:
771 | 1.556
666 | 1.254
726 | 1.273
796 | 1.637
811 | 1.773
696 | 1.142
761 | 1.528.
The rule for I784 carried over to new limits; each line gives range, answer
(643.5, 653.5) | 1.359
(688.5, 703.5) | 1.142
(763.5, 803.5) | 1.556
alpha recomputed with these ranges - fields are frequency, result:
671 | 1.259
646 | 1.359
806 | 1.798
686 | 1.244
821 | 1.772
